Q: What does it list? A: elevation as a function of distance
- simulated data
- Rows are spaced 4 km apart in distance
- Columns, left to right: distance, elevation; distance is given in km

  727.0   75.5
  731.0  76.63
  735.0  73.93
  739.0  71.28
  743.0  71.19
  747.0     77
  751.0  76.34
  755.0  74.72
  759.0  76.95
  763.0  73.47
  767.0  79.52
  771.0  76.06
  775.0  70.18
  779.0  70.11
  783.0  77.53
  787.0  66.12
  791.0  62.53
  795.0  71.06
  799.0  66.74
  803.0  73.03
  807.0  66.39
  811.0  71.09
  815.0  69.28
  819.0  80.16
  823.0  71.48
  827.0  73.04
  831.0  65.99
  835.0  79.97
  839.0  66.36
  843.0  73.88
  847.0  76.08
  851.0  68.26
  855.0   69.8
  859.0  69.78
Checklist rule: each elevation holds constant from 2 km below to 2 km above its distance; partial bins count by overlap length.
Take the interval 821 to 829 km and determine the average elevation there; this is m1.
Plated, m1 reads 72.3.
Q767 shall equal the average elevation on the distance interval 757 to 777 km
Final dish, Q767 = 75.2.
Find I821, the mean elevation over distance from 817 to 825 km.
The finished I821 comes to 75.8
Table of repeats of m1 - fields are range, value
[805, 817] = 68.9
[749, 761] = 76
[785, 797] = 66.6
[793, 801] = 68.9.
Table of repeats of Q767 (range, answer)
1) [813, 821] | 74.7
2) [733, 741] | 72.6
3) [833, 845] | 73.4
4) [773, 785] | 72.6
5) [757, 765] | 75.2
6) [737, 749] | 73.2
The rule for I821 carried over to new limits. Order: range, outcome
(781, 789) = 71.8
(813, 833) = 72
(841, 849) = 75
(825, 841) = 71.3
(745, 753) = 76.7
